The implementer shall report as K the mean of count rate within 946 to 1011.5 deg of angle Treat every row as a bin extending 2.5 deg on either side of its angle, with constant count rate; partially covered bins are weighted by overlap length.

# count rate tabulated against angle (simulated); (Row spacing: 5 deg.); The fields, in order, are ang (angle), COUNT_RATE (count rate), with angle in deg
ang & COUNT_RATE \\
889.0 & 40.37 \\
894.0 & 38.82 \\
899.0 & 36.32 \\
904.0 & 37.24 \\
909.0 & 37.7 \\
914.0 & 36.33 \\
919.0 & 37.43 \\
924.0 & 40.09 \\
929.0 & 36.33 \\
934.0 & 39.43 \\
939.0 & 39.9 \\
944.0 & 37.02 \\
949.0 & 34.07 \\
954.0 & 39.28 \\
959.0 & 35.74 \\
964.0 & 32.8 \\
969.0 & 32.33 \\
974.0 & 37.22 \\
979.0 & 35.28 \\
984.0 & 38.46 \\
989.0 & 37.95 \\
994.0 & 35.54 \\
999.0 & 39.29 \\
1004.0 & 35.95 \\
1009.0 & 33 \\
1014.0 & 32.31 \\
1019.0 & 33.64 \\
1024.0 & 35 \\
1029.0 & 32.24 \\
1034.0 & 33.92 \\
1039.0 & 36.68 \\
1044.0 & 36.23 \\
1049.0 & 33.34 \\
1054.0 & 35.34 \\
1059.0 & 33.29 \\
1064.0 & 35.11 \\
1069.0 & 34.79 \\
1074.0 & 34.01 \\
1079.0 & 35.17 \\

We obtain 35.9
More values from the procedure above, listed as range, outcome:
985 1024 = 35.5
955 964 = 35.5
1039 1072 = 34.8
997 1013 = 35.6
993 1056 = 34.8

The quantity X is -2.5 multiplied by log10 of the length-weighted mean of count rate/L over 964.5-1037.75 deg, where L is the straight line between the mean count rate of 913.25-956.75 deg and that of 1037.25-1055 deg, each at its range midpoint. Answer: 0.038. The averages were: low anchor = 37.8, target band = 35.1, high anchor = 35.3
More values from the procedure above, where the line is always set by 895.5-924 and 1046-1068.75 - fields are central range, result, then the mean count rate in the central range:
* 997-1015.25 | 0.006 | 35.2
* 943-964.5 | 0.014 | 36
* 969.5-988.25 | -0.019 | 36.6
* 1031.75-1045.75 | -0.027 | 35.6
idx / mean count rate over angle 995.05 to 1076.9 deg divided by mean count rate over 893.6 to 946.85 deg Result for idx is 0.92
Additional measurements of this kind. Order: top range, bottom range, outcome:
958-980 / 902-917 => 0.93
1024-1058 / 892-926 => 0.92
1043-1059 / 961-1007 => 0.96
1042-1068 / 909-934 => 0.92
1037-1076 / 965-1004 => 0.96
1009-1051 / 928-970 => 0.94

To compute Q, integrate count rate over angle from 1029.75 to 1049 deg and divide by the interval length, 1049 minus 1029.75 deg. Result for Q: 35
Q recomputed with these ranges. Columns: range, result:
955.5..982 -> 34.9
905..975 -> 36.8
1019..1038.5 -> 34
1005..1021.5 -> 33.3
